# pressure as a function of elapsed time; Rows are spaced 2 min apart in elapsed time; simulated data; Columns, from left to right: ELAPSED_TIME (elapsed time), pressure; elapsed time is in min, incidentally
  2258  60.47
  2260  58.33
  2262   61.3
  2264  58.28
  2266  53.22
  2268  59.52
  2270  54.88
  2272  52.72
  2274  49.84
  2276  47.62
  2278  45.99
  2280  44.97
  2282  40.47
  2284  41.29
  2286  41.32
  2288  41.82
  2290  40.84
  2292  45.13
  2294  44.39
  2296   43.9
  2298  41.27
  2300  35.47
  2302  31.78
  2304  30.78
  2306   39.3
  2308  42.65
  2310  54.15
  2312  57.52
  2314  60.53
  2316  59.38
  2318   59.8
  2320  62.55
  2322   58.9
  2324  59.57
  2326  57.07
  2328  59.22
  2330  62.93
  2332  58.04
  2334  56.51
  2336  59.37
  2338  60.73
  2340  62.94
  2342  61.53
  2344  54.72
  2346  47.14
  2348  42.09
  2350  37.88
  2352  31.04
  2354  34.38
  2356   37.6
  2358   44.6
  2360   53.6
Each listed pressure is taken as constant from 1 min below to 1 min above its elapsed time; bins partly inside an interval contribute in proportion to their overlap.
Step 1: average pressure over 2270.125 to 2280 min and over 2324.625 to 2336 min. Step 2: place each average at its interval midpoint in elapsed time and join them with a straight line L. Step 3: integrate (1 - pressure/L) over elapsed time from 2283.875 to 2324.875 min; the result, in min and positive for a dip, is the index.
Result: 5.4 min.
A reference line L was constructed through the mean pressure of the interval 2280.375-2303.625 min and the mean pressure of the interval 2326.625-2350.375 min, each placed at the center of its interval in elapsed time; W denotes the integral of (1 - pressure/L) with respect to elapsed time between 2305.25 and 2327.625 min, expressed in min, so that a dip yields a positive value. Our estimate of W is -3.3 min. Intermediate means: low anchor 40.5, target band 55.9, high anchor 55.7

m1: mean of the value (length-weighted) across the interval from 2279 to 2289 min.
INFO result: 42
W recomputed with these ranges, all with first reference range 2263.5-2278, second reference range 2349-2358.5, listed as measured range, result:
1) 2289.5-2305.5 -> 2.91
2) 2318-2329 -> -4.34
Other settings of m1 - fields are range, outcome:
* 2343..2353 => 42.6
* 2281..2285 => 40.9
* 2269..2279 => 50.2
